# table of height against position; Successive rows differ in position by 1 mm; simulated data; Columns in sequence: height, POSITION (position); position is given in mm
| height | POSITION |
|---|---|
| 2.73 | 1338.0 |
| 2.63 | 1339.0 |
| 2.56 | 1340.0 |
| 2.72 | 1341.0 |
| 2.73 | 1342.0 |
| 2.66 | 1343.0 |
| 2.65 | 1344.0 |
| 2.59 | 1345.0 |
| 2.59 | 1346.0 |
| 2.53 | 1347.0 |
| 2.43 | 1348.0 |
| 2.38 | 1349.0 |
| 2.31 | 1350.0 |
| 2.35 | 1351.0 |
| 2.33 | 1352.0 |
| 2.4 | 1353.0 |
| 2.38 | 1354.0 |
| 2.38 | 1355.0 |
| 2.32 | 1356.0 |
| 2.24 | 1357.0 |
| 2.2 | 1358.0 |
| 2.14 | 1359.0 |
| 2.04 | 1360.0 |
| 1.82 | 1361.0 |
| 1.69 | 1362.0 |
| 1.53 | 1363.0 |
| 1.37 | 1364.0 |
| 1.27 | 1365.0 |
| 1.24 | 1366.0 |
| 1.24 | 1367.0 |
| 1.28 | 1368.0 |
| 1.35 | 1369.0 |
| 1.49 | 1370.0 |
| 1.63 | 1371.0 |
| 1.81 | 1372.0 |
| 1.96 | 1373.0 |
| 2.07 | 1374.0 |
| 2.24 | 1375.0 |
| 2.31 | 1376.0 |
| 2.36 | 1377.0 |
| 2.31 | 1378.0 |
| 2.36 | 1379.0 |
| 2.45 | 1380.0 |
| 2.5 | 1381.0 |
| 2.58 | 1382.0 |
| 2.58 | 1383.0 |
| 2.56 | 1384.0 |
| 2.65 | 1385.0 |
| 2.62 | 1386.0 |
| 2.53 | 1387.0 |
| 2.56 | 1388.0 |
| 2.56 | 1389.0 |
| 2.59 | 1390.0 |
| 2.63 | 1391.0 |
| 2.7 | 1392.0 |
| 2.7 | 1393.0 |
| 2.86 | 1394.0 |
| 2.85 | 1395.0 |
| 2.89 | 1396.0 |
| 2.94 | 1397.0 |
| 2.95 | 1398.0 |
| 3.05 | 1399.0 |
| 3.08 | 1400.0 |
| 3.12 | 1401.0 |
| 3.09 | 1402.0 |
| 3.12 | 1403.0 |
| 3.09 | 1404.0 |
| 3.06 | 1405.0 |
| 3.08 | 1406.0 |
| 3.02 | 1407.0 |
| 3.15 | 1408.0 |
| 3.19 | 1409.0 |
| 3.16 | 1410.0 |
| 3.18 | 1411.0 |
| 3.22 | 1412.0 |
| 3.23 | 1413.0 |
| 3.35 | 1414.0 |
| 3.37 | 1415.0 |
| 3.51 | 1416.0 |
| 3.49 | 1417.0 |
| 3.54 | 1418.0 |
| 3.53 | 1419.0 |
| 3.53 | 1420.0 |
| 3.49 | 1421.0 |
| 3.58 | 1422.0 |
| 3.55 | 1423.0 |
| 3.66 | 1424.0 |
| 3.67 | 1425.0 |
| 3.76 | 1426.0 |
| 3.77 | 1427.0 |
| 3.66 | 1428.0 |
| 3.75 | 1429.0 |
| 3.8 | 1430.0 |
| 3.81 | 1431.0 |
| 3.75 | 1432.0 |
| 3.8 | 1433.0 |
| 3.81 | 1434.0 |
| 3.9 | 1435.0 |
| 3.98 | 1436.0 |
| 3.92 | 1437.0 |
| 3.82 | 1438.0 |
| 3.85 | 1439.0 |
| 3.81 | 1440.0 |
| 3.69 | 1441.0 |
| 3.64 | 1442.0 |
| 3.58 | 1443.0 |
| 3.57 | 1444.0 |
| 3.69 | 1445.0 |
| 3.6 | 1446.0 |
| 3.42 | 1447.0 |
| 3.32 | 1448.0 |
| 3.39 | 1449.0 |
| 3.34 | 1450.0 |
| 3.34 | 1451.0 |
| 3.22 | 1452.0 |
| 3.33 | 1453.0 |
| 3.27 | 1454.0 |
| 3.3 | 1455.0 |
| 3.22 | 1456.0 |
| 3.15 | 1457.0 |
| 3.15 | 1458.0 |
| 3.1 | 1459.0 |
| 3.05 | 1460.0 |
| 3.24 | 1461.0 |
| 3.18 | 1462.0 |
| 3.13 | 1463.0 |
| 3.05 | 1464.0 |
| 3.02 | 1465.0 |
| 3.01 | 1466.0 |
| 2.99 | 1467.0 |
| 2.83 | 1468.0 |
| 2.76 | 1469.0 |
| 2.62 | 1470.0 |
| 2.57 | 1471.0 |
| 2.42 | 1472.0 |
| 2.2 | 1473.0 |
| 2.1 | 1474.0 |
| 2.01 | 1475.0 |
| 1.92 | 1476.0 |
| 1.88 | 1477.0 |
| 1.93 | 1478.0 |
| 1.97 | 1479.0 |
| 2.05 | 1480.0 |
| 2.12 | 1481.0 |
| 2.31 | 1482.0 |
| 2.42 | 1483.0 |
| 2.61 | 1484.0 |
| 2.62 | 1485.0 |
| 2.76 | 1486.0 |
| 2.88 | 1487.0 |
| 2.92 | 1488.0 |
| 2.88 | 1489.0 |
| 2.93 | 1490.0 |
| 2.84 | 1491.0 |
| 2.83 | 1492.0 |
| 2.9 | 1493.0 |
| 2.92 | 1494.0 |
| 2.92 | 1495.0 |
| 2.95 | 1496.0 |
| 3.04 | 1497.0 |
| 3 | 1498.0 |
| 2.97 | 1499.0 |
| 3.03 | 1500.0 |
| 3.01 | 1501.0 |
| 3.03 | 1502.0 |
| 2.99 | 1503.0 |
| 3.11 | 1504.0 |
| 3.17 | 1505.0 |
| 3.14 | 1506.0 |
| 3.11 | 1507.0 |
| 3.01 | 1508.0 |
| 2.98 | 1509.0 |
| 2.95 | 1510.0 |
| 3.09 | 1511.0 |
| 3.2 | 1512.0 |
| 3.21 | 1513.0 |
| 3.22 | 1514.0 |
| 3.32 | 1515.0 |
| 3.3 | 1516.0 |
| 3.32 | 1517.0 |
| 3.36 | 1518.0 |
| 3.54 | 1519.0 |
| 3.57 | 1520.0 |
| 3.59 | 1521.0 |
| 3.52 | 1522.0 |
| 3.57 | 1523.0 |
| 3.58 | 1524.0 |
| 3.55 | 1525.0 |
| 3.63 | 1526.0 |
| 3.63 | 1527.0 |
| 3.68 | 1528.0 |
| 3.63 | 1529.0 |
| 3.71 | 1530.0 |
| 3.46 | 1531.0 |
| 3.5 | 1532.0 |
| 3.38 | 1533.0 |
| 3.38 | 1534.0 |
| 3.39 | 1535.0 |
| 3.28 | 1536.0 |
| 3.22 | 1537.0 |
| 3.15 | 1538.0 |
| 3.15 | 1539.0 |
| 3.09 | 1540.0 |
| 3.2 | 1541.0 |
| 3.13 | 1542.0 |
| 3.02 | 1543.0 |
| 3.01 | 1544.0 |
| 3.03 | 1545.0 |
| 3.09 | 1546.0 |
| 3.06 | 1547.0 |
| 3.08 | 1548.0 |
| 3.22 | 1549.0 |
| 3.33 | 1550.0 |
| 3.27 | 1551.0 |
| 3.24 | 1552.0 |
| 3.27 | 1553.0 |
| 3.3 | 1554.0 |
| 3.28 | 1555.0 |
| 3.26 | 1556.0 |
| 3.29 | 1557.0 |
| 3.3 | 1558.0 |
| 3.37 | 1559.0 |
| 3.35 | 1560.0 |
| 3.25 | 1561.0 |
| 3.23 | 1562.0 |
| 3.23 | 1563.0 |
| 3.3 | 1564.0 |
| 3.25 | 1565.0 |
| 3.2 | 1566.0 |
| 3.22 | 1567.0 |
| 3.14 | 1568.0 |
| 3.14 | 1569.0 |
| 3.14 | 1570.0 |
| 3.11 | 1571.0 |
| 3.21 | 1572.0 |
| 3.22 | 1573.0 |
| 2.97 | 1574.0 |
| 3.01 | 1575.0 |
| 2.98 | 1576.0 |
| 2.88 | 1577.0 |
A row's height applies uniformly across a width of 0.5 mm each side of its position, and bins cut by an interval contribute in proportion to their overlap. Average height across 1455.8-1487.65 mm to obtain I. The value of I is 2.63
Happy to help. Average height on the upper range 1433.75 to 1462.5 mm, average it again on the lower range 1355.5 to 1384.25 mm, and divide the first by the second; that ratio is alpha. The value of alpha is 1.8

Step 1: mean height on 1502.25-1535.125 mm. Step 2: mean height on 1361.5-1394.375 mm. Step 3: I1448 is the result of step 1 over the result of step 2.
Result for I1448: 1.6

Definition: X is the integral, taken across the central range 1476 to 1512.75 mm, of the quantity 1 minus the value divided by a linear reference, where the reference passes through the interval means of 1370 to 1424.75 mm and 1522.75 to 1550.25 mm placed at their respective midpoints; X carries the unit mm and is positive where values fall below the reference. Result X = 4.7 mm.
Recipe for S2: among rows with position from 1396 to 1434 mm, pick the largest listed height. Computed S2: 3.81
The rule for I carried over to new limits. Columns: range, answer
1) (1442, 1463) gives 3.33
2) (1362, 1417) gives 2.55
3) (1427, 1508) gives 3.07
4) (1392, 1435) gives 3.34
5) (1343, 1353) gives 2.47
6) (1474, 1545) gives 3.03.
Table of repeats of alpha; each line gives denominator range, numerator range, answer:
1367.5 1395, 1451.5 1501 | 1.20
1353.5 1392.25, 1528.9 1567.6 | 1.54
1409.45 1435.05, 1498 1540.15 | 0.93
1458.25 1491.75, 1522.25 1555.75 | 1.27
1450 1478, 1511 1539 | 1.20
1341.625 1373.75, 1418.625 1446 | 1.82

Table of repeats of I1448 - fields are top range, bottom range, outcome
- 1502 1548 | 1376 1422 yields 1.12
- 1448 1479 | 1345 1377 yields 1.43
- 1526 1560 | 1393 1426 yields 1.02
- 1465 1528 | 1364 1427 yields 1.06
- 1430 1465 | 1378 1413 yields 1.23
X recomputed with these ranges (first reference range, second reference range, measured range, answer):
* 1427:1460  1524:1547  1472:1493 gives 6.3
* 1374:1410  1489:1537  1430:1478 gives -3.4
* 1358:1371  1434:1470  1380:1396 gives -4.6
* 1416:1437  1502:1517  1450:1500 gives 8.7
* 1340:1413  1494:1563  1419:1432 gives -4.6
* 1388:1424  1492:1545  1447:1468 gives -0.1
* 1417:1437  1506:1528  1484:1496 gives 2.1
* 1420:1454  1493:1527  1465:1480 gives 4.6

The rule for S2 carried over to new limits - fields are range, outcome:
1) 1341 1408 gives 3.15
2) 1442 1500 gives 3.69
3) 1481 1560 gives 3.71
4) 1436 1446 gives 3.98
